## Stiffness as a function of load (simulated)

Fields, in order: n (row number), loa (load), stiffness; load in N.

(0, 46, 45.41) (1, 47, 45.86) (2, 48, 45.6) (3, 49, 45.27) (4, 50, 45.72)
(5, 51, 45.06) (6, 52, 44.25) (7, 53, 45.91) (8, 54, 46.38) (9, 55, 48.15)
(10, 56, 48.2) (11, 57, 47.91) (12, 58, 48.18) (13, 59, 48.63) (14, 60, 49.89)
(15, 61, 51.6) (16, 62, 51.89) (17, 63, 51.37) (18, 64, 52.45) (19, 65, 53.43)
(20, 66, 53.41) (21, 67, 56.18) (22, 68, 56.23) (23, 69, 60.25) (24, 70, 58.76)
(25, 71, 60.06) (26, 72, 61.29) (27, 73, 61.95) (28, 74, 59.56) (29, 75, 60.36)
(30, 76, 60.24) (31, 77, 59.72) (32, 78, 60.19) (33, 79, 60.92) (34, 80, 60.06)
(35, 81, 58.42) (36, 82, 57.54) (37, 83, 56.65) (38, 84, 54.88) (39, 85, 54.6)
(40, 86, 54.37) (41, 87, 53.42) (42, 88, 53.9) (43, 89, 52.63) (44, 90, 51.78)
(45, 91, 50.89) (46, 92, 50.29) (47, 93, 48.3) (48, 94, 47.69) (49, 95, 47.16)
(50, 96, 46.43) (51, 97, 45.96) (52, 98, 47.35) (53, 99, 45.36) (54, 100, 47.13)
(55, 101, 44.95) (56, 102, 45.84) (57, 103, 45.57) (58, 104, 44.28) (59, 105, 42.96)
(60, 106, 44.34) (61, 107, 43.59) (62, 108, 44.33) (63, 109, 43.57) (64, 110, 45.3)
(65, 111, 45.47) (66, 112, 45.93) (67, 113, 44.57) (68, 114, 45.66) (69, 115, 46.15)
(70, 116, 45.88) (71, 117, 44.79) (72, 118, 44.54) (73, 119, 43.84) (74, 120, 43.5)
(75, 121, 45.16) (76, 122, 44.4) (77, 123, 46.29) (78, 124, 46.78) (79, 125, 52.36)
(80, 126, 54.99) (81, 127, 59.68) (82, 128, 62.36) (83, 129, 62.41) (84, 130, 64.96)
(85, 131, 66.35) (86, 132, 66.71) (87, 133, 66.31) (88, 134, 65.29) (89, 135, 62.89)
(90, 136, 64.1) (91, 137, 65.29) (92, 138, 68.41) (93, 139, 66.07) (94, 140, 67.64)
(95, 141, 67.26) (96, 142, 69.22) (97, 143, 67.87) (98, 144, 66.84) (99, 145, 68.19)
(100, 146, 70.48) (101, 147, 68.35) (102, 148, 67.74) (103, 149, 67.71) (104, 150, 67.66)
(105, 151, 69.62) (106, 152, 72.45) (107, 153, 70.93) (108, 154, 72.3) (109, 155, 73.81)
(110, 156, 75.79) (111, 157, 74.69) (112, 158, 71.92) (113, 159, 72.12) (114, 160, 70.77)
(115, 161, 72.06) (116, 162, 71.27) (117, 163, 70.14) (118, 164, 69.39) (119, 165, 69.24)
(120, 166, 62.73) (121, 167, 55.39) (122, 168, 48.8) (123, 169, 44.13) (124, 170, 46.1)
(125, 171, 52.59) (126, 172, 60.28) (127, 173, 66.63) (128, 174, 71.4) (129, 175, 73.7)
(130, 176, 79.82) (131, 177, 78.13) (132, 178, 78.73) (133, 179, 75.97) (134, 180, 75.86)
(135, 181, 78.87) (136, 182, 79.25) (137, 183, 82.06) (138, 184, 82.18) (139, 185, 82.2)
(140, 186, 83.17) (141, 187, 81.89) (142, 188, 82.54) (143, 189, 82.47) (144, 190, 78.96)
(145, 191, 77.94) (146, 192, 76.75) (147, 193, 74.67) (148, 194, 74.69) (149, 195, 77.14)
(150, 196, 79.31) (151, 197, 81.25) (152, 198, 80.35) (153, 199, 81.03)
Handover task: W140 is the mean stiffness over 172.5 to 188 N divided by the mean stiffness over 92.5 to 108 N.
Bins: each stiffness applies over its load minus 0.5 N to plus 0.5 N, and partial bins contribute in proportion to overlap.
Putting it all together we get 1.71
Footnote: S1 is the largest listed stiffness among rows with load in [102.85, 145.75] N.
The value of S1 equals 69.22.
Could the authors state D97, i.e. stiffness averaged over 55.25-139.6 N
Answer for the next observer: 52.9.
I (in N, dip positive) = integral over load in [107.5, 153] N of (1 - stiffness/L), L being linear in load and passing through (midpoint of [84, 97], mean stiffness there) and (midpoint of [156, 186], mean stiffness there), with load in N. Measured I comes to 2.0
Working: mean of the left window 50.9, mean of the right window 69.9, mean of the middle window 58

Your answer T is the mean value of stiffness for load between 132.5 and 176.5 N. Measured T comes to 66.9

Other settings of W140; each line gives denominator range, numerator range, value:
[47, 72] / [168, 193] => 1.45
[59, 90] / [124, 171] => 1.16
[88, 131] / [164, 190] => 1.47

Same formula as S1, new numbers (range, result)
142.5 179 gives 79.82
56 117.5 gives 61.95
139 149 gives 70.48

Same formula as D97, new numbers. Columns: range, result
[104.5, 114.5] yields 44.6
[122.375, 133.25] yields 58.7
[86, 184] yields 59.4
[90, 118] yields 46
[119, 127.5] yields 48.8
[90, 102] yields 47.5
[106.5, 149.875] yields 56.8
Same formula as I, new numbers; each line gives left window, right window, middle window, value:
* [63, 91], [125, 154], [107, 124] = 4.80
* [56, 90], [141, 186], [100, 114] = 3.71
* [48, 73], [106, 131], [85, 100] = 0.07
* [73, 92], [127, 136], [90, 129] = 8.77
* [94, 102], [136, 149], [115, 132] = 1.96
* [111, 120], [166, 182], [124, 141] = -3.93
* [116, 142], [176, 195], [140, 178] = 0.62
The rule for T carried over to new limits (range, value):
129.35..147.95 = 66.8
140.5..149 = 68.2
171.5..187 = 76.7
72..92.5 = 56.7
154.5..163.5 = 72.5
